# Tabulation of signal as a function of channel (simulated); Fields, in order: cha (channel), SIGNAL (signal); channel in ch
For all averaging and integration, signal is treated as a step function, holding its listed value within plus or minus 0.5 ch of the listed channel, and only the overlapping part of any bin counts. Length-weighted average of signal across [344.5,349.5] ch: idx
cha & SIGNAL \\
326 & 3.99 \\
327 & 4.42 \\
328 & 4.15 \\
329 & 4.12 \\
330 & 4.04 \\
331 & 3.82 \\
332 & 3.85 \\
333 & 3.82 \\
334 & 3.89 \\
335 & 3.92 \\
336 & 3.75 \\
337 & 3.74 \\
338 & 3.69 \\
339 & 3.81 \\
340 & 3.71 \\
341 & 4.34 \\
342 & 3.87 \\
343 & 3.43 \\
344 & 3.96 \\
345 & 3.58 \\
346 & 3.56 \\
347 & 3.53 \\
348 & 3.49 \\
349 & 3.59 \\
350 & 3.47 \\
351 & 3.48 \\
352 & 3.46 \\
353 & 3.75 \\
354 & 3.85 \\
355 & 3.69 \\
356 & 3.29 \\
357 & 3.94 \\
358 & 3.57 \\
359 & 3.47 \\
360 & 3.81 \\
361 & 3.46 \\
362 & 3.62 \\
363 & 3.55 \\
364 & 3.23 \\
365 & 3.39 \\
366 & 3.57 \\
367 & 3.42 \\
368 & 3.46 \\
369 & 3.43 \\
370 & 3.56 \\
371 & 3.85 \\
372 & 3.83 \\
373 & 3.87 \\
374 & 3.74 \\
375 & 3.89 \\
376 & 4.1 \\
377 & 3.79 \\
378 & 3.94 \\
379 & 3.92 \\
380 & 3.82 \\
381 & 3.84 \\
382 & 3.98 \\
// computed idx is 3.55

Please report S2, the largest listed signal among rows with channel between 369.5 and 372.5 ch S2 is 3.85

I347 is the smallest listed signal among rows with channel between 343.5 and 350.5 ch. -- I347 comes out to 3.47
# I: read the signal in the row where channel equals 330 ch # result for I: 4.04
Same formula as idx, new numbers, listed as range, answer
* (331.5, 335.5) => 3.87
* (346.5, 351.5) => 3.51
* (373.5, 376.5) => 3.91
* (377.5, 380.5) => 3.89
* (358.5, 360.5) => 3.64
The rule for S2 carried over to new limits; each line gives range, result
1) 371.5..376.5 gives 4.1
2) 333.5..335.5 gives 3.92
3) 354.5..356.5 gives 3.69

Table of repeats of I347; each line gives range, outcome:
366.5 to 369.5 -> 3.42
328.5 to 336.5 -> 3.75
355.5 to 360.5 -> 3.29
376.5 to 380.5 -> 3.79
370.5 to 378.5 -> 3.74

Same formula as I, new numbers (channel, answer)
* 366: 3.57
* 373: 3.87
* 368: 3.46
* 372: 3.83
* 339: 3.81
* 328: 4.15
